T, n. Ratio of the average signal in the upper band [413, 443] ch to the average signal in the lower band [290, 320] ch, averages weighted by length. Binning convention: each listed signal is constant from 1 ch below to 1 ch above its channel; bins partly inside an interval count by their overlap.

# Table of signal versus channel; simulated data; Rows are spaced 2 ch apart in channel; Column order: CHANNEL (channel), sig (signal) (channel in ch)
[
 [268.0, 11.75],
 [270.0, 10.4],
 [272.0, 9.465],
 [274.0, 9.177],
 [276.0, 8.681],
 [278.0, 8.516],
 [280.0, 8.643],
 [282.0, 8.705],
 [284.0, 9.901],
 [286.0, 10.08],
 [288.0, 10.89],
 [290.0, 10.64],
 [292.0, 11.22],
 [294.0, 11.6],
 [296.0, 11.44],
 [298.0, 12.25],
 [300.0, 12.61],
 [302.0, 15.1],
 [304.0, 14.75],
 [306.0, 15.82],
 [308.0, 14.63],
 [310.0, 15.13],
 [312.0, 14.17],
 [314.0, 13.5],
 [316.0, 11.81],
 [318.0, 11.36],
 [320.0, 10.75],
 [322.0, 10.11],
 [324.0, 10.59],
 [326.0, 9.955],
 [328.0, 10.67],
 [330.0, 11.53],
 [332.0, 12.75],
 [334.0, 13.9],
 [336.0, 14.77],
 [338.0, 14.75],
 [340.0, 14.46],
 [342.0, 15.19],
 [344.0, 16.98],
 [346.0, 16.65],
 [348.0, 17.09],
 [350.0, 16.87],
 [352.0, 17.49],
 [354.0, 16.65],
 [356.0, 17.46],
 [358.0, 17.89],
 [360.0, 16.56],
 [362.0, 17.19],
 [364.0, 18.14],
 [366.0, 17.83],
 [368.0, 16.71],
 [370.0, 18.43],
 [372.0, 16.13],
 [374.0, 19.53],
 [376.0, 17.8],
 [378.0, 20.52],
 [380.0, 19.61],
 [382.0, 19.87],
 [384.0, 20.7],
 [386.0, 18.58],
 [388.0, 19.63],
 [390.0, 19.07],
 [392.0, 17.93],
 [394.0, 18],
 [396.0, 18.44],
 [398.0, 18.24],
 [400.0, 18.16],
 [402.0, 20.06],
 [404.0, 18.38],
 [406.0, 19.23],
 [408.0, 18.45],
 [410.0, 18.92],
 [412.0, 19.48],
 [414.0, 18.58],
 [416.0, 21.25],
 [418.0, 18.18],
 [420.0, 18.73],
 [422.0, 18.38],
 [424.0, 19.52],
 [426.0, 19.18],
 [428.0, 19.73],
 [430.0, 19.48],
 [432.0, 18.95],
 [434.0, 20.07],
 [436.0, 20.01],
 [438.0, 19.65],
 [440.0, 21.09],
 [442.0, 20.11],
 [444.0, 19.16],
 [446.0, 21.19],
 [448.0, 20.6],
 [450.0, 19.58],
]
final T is 1.5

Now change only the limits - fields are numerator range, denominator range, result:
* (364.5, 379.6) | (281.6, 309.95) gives 1.48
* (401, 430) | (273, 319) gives 1.63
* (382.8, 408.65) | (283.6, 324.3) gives 1.52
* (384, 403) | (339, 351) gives 1.16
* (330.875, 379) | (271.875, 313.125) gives 1.44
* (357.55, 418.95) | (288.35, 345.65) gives 1.44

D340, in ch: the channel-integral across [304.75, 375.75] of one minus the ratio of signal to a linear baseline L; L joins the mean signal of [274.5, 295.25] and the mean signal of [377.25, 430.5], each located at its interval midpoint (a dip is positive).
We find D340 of -3.9 ch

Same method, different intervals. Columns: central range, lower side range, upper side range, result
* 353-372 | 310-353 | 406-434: -2.2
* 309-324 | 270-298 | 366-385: 0.9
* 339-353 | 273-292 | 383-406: -1.5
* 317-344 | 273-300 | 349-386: 3.8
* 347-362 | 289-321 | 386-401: -1.0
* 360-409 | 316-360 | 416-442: -4.9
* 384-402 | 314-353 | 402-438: -1.3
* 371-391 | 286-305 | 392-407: -1.9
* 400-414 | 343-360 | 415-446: -0.1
